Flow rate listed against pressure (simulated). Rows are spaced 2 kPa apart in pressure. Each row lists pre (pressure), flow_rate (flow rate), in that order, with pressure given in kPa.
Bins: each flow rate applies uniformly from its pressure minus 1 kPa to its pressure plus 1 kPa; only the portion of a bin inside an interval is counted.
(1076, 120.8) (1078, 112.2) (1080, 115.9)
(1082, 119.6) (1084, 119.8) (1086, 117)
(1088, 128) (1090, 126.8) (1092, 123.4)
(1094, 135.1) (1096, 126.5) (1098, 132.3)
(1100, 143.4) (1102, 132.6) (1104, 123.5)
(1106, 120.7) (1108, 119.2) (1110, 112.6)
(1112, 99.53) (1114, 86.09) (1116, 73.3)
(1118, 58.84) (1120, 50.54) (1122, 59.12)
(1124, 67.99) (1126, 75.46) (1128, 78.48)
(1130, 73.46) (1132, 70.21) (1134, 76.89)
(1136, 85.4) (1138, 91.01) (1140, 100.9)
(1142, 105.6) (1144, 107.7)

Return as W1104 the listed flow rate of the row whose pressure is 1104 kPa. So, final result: 123.5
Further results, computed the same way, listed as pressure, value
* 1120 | 50.54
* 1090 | 126.8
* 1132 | 70.21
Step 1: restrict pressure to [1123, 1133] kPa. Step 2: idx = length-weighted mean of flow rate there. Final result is 73.1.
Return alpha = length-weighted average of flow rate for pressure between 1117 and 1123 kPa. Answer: 56.2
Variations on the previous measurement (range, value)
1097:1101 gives 138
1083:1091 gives 123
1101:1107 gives 126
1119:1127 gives 63.3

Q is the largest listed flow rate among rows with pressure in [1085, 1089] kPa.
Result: 128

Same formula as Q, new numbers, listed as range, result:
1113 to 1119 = 86.09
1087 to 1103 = 143.4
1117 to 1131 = 78.48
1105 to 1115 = 120.7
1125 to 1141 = 100.9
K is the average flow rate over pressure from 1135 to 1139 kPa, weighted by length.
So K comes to 88.2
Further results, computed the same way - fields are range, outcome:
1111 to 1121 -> 73.7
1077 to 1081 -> 114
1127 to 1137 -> 76.9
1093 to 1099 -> 131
